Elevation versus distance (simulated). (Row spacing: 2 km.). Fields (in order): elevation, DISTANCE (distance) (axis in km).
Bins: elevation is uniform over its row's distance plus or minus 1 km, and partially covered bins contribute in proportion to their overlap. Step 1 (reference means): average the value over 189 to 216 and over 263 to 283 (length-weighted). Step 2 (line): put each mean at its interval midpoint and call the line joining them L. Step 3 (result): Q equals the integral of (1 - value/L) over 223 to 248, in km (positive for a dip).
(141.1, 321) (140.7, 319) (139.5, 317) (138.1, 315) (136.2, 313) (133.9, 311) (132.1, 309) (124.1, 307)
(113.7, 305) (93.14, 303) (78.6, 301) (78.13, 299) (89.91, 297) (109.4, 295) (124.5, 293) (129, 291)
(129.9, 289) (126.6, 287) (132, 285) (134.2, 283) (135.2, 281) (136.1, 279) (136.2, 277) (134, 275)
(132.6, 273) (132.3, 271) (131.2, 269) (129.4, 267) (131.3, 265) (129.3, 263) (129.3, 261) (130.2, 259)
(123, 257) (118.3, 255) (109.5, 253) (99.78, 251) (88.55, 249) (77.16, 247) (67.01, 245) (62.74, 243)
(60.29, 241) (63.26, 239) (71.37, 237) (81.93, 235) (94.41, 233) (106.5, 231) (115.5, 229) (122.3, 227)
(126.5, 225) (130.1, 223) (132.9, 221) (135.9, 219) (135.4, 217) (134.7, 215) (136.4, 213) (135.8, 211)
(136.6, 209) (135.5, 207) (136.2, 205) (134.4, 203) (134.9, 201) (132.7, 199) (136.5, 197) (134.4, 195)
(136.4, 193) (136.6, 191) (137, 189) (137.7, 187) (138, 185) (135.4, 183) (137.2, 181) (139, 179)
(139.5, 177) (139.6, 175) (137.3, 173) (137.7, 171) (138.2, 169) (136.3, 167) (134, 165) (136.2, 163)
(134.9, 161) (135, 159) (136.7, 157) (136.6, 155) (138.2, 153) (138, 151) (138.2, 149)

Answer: 8.4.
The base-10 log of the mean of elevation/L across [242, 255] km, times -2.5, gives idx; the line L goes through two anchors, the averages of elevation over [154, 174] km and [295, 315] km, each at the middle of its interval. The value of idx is 0.36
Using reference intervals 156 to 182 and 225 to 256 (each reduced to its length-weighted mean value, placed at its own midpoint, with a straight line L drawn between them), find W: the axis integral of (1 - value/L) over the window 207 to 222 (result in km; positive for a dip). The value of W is -3.9 km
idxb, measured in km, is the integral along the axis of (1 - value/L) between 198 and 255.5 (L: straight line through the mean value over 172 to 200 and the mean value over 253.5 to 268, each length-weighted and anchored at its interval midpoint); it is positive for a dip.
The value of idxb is 9.1 km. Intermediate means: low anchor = 137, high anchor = 127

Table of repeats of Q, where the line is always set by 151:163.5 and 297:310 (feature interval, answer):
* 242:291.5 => -4.0 km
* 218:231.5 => -0.5 km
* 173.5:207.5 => -2.1 km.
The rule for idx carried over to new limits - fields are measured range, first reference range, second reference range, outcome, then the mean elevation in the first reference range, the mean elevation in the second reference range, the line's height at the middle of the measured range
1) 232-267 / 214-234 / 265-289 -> 0.30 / 123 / 133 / 128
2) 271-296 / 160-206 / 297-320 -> -0.07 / 137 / 118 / 121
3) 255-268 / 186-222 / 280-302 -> -0.05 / 136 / 115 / 122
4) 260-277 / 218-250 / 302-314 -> -0.21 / 96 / 122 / 108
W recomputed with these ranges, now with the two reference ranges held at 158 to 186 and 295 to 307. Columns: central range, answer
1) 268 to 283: -4.45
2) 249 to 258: 0.04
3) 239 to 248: 3.74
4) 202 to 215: -1.10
